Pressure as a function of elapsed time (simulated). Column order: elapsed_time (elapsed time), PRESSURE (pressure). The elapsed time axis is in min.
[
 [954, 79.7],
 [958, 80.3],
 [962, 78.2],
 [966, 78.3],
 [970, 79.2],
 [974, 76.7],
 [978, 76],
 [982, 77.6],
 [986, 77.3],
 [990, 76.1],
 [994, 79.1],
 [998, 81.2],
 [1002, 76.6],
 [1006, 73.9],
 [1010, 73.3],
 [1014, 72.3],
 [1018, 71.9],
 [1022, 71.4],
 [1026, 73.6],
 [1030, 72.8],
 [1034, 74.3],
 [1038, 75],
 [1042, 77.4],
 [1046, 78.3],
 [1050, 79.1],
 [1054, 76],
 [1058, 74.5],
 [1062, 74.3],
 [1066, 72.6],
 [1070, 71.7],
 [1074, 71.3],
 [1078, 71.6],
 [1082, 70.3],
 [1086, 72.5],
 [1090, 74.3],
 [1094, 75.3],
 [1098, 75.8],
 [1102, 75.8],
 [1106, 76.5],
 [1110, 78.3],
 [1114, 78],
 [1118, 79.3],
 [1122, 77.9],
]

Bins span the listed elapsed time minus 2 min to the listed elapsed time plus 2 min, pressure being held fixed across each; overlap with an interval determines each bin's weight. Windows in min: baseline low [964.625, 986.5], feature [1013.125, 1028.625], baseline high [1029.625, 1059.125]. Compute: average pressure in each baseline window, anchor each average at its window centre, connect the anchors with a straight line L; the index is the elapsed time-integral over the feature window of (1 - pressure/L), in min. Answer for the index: 0.87 min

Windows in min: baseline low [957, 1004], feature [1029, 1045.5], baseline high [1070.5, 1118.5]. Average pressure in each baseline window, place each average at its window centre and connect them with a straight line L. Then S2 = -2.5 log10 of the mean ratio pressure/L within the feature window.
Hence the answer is 0.01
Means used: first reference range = 78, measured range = 75.3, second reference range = 74.7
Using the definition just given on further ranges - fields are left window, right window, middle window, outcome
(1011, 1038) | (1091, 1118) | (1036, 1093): 0.01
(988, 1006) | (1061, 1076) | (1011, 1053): 0.01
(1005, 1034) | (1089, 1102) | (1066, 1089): 0.04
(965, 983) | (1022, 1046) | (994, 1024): 0.02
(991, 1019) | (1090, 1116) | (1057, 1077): 0.05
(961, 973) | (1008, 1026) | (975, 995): -0.01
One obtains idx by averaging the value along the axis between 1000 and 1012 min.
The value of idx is 74.6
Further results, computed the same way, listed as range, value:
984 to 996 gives 77.5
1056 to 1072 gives 73.3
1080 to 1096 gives 73.1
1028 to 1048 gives 75.6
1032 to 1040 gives 74.7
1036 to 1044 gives 76.2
